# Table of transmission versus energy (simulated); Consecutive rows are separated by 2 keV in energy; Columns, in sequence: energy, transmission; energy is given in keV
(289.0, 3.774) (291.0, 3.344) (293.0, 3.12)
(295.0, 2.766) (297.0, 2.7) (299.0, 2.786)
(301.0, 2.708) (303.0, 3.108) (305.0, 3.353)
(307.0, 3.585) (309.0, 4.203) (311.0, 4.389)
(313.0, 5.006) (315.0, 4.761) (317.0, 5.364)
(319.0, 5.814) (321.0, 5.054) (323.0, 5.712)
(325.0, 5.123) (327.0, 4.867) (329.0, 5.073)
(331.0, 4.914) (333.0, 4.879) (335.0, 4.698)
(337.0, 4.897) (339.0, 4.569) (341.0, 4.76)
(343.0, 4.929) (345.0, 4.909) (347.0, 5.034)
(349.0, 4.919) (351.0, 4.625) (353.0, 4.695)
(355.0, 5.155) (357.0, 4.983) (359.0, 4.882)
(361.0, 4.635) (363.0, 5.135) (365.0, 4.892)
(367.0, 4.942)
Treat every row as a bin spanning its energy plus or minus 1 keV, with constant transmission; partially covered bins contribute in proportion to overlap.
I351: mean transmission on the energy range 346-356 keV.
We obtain 4.89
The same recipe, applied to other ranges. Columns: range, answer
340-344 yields 4.84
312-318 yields 5.04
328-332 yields 4.99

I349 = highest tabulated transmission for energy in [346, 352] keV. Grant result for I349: 5.034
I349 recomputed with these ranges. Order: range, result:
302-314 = 5.006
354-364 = 5.155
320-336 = 5.712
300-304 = 3.108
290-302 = 3.344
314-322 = 5.814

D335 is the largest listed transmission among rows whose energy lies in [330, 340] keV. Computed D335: 4.914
